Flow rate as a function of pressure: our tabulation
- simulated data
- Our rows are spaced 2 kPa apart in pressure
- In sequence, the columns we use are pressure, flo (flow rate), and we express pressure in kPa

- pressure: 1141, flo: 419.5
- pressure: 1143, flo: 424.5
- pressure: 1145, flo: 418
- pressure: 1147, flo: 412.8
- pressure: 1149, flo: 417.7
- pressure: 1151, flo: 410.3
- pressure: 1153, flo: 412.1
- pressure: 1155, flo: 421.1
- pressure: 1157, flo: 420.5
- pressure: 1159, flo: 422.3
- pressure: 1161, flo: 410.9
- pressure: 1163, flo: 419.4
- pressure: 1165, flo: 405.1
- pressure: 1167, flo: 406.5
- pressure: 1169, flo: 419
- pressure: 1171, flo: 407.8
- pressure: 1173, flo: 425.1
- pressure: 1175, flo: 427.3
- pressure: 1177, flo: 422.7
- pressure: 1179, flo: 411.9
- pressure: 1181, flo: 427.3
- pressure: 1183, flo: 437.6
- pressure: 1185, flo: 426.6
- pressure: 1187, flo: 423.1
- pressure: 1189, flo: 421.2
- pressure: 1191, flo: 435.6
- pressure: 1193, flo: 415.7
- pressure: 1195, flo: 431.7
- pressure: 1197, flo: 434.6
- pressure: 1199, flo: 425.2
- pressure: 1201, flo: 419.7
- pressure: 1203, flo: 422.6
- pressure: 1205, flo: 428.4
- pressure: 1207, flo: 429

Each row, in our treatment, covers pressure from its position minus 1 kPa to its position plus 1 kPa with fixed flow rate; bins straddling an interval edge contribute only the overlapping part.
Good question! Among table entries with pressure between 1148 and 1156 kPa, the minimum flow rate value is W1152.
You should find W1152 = 410.3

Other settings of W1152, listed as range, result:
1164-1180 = 405.1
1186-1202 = 415.7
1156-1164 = 410.9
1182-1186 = 426.6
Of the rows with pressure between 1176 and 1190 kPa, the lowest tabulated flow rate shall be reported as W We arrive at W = 411.9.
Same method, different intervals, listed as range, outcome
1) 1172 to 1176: 425.1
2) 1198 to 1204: 419.7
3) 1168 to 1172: 407.8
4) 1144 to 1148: 412.8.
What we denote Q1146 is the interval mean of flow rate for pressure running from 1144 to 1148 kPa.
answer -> 415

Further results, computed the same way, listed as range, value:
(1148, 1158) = 416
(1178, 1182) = 420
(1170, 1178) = 421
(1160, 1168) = 410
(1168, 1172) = 413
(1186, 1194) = 424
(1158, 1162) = 417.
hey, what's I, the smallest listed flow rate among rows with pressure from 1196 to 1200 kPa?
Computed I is 425.2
